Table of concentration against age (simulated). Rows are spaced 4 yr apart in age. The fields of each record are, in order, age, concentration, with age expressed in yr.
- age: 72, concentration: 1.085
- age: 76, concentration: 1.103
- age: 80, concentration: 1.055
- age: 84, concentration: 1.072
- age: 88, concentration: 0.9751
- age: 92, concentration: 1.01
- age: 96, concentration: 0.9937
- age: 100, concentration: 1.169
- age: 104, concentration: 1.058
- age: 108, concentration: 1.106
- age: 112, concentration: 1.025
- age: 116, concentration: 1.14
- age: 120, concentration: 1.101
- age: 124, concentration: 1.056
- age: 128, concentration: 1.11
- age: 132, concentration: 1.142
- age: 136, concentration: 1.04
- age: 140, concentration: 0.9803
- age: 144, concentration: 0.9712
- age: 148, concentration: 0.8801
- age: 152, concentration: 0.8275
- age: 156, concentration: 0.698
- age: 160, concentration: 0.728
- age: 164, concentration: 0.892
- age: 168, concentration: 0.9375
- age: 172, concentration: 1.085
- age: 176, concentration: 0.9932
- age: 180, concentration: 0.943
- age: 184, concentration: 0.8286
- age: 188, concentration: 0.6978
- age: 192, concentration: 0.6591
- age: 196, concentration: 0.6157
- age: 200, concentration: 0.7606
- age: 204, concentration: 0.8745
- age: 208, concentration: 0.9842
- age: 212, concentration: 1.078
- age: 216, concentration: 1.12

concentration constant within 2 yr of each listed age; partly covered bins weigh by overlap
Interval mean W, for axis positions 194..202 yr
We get 0.688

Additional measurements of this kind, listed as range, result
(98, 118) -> 1.1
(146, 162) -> 0.783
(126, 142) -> 1.07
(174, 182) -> 0.968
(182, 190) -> 0.763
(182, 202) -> 0.712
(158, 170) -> 0.853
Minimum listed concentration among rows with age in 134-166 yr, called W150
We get 0.698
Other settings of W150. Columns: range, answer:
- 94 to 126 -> 0.9937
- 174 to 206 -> 0.6157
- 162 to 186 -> 0.8286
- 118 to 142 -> 0.9803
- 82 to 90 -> 0.9751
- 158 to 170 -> 0.728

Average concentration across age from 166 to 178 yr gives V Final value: 1.01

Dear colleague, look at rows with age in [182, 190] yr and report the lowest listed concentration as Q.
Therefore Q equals 0.6978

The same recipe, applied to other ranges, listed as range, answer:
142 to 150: 0.8801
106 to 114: 1.025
